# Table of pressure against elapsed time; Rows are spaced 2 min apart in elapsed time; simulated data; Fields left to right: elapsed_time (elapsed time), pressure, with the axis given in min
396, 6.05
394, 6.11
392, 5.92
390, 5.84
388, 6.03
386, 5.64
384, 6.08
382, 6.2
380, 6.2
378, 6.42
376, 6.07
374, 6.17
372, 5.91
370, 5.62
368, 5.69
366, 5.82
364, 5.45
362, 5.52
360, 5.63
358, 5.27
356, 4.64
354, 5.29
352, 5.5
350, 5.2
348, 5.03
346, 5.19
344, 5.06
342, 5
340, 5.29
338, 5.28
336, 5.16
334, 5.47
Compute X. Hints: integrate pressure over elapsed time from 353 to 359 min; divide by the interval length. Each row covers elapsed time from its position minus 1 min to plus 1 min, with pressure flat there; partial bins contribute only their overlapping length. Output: 5.07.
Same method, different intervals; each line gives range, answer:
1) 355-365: 5.3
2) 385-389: 5.83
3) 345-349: 5.11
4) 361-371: 5.62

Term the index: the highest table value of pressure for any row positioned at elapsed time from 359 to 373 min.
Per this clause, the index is 5.91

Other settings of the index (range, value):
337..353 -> 5.5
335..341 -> 5.29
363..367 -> 5.82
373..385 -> 6.42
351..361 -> 5.63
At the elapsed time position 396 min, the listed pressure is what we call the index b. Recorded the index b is 6.05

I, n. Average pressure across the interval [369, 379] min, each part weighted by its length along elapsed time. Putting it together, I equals 6.04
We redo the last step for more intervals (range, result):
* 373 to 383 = 6.21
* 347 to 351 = 5.12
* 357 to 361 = 5.45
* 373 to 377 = 6.12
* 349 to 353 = 5.35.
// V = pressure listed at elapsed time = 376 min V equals 6.07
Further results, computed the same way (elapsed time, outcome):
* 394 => 6.11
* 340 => 5.29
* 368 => 5.69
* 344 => 5.06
